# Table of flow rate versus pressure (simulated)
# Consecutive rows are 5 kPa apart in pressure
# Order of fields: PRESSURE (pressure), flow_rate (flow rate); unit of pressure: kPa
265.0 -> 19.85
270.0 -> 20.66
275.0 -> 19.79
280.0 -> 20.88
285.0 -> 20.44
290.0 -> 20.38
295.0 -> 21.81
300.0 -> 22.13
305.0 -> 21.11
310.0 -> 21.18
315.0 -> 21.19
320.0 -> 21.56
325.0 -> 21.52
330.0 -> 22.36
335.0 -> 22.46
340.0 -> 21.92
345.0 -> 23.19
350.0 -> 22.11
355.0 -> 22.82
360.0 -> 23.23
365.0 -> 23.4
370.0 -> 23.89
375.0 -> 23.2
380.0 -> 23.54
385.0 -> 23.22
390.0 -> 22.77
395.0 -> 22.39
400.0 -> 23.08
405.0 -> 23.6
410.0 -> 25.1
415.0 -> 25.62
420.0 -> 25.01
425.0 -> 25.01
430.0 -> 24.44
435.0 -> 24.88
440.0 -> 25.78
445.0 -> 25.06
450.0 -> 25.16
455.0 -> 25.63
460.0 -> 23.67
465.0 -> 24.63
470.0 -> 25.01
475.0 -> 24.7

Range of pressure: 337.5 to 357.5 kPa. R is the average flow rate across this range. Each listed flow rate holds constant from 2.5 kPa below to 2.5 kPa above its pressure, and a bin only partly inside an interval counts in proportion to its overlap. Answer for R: 22.5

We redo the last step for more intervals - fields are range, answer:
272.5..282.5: 20.3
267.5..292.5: 20.4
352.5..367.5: 23.1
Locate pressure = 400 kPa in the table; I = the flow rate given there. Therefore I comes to 23.08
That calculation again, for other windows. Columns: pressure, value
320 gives 21.56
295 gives 21.81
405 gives 23.6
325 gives 21.52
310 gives 21.18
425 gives 25.01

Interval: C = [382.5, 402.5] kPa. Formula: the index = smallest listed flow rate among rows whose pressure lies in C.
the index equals 22.39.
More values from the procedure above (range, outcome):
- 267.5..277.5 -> 19.79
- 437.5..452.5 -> 25.06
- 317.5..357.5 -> 21.52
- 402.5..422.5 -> 23.6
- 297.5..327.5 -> 21.11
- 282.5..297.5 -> 20.38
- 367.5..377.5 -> 23.2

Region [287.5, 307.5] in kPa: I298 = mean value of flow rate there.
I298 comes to 21.4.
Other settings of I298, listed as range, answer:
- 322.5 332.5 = 21.9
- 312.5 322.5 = 21.4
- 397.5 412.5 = 23.9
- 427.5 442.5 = 25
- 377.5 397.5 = 23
